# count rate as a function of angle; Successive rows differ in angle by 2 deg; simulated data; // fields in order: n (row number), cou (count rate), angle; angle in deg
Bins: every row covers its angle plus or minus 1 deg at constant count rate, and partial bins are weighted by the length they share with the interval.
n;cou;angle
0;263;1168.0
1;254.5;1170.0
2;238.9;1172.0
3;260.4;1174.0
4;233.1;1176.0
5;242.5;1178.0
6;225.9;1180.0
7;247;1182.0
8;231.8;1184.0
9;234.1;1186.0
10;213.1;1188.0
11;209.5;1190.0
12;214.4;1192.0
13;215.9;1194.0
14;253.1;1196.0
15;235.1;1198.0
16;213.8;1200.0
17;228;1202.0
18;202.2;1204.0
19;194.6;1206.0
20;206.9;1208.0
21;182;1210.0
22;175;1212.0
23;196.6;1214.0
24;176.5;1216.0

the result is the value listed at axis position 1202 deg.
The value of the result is 228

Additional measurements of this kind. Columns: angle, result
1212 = 175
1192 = 214.4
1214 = 196.6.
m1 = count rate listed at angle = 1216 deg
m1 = 176.5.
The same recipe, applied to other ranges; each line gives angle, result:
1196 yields 253.1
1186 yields 234.1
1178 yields 242.5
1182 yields 247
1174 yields 260.4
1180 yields 225.9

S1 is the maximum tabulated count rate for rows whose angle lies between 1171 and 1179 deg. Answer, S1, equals 260.4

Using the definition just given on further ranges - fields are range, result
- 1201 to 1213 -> 228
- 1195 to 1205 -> 253.1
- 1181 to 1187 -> 247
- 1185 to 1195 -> 234.1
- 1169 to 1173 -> 254.5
